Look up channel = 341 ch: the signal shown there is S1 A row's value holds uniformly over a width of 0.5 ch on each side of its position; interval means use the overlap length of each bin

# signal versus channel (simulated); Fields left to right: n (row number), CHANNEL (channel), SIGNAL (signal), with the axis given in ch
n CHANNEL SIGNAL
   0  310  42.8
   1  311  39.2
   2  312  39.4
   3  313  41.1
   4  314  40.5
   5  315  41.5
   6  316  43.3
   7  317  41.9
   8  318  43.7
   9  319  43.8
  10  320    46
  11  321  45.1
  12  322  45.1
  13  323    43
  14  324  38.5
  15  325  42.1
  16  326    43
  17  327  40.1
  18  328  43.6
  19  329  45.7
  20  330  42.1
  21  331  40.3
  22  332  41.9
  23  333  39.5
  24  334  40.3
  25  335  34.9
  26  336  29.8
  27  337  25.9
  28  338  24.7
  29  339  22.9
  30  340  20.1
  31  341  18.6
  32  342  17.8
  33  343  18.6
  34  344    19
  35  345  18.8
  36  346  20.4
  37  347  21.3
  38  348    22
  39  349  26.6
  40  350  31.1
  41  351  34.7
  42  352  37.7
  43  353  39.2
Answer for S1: 18.6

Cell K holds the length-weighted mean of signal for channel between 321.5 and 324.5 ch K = 42.2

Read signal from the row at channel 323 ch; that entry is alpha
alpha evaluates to 43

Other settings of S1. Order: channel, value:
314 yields 40.5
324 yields 38.5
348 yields 22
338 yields 24.7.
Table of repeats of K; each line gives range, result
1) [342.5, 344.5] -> 18.8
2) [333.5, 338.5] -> 31.1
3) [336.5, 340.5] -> 23.4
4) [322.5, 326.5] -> 41.6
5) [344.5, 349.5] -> 21.8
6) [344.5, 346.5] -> 19.6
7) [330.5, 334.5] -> 40.5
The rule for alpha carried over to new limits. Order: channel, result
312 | 39.4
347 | 21.3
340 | 20.1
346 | 20.4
